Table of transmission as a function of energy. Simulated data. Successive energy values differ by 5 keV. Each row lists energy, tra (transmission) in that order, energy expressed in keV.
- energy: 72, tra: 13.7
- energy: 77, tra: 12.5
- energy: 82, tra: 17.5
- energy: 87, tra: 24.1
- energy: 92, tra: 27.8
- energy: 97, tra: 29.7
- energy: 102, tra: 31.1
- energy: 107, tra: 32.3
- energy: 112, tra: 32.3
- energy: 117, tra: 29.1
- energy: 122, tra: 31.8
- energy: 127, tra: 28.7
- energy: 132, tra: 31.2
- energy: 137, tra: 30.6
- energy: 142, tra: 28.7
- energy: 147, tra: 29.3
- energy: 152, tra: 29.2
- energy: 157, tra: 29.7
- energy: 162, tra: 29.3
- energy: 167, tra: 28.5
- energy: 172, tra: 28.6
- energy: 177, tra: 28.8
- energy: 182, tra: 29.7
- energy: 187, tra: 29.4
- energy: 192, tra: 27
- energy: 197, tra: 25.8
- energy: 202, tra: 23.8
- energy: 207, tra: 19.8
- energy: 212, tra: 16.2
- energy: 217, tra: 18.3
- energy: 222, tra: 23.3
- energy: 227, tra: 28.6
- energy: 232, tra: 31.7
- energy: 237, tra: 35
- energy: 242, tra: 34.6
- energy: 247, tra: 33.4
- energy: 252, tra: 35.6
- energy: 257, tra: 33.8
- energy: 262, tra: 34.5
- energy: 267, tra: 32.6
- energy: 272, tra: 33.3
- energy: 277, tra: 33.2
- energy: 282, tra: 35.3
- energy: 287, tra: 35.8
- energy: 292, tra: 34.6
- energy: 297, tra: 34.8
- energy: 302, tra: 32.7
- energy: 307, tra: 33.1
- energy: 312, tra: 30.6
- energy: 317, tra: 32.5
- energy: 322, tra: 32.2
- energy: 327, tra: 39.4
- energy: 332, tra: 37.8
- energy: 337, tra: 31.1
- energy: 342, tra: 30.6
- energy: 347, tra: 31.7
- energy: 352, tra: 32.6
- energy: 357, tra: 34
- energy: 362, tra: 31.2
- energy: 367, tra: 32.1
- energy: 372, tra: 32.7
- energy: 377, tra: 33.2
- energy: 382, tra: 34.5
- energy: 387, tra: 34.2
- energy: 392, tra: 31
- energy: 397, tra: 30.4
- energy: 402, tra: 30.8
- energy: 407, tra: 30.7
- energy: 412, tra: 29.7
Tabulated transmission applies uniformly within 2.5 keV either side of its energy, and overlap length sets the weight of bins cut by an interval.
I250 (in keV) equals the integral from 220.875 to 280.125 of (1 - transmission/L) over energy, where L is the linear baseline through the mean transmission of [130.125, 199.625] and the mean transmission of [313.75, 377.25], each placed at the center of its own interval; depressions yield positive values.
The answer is -3.4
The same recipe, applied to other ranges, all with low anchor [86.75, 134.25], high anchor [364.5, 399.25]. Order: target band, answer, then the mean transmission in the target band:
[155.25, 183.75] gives 1.45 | 29.1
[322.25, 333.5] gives -1.85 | 37.4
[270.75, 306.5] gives -2.79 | 34.2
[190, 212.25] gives 5.65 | 23.1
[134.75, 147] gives 0.32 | 29.6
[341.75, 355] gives 0.16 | 31.9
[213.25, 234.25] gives 4.24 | 24.8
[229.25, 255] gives -2.22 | 34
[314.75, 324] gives -0.10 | 32.4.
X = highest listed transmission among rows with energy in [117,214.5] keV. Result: 31.8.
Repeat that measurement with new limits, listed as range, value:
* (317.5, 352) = 39.4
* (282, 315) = 35.8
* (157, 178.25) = 29.7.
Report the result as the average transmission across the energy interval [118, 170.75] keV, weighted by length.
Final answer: 29.7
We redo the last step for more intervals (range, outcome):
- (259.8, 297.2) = 34.2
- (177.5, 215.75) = 24.5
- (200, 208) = 22.1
